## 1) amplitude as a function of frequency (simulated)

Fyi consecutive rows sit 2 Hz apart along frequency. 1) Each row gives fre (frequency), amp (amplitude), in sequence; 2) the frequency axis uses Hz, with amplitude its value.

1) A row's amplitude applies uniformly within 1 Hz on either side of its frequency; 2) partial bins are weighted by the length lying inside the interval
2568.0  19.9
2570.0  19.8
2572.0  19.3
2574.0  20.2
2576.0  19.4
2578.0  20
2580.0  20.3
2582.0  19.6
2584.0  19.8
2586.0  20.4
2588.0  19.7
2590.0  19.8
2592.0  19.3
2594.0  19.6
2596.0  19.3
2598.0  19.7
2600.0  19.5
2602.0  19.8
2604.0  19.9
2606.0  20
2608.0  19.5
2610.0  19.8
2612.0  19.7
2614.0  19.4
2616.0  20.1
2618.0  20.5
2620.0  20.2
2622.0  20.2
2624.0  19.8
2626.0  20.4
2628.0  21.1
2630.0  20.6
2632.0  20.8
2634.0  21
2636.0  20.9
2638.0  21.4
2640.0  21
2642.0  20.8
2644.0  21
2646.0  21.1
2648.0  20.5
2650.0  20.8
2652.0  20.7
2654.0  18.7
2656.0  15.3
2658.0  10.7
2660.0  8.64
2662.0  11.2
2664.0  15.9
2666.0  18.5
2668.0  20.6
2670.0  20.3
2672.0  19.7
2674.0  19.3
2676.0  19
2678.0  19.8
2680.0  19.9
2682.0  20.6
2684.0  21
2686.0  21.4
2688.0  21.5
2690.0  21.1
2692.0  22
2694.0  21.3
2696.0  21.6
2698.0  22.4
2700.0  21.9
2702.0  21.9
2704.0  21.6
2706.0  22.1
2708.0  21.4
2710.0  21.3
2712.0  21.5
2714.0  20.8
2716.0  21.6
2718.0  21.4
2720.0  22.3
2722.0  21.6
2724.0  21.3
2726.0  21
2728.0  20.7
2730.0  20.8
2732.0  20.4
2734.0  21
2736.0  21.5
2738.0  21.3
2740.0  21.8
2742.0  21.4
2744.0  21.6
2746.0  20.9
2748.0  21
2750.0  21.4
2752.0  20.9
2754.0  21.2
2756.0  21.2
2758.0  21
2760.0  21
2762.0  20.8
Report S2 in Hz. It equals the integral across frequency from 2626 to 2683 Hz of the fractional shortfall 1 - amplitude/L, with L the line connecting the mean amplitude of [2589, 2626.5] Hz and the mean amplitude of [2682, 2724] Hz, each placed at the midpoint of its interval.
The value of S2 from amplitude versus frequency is 4.7 Hz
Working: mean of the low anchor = 19.8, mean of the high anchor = 21.6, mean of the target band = 18.9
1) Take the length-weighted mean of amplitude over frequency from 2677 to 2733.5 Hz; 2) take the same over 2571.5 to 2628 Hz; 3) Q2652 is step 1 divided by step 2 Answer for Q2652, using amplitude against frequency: 1.07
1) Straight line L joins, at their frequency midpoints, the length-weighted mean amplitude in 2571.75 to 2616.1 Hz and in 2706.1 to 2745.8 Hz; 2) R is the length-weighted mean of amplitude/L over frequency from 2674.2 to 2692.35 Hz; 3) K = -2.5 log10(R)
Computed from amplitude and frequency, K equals 0.01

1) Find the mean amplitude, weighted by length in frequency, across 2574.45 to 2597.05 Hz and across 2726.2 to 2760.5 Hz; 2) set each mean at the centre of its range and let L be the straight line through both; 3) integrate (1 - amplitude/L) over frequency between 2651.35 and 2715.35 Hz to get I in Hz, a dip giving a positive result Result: 3.5 Hz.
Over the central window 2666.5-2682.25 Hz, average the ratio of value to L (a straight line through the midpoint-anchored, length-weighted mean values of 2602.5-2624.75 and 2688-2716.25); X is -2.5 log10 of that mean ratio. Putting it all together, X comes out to 0.07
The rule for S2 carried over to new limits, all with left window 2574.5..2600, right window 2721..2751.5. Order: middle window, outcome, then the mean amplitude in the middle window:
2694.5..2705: -0.5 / 21.9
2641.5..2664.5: 3.7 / 17.1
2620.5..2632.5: -0.2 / 20.5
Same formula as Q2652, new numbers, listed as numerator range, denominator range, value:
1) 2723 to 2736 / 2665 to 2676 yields 1.07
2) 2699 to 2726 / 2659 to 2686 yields 1.19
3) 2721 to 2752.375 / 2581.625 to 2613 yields 1.07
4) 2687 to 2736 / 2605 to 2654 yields 1.05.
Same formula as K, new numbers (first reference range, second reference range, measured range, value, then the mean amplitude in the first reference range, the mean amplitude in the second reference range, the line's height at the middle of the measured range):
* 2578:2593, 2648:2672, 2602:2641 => -0.11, 19.9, 16.8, 18.4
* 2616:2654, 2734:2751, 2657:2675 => 0.28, 20.6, 21.3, 20.8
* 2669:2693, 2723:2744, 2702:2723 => -0.04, 20.5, 21.1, 20.9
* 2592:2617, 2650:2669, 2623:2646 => -0.18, 19.7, 15.9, 17.6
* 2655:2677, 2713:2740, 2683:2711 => -0.15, 16.3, 21.2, 18.8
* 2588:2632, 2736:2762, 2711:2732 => -0.02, 19.9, 21.2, 21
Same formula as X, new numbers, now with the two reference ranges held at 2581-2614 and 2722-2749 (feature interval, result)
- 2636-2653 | -0.04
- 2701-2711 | -0.04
